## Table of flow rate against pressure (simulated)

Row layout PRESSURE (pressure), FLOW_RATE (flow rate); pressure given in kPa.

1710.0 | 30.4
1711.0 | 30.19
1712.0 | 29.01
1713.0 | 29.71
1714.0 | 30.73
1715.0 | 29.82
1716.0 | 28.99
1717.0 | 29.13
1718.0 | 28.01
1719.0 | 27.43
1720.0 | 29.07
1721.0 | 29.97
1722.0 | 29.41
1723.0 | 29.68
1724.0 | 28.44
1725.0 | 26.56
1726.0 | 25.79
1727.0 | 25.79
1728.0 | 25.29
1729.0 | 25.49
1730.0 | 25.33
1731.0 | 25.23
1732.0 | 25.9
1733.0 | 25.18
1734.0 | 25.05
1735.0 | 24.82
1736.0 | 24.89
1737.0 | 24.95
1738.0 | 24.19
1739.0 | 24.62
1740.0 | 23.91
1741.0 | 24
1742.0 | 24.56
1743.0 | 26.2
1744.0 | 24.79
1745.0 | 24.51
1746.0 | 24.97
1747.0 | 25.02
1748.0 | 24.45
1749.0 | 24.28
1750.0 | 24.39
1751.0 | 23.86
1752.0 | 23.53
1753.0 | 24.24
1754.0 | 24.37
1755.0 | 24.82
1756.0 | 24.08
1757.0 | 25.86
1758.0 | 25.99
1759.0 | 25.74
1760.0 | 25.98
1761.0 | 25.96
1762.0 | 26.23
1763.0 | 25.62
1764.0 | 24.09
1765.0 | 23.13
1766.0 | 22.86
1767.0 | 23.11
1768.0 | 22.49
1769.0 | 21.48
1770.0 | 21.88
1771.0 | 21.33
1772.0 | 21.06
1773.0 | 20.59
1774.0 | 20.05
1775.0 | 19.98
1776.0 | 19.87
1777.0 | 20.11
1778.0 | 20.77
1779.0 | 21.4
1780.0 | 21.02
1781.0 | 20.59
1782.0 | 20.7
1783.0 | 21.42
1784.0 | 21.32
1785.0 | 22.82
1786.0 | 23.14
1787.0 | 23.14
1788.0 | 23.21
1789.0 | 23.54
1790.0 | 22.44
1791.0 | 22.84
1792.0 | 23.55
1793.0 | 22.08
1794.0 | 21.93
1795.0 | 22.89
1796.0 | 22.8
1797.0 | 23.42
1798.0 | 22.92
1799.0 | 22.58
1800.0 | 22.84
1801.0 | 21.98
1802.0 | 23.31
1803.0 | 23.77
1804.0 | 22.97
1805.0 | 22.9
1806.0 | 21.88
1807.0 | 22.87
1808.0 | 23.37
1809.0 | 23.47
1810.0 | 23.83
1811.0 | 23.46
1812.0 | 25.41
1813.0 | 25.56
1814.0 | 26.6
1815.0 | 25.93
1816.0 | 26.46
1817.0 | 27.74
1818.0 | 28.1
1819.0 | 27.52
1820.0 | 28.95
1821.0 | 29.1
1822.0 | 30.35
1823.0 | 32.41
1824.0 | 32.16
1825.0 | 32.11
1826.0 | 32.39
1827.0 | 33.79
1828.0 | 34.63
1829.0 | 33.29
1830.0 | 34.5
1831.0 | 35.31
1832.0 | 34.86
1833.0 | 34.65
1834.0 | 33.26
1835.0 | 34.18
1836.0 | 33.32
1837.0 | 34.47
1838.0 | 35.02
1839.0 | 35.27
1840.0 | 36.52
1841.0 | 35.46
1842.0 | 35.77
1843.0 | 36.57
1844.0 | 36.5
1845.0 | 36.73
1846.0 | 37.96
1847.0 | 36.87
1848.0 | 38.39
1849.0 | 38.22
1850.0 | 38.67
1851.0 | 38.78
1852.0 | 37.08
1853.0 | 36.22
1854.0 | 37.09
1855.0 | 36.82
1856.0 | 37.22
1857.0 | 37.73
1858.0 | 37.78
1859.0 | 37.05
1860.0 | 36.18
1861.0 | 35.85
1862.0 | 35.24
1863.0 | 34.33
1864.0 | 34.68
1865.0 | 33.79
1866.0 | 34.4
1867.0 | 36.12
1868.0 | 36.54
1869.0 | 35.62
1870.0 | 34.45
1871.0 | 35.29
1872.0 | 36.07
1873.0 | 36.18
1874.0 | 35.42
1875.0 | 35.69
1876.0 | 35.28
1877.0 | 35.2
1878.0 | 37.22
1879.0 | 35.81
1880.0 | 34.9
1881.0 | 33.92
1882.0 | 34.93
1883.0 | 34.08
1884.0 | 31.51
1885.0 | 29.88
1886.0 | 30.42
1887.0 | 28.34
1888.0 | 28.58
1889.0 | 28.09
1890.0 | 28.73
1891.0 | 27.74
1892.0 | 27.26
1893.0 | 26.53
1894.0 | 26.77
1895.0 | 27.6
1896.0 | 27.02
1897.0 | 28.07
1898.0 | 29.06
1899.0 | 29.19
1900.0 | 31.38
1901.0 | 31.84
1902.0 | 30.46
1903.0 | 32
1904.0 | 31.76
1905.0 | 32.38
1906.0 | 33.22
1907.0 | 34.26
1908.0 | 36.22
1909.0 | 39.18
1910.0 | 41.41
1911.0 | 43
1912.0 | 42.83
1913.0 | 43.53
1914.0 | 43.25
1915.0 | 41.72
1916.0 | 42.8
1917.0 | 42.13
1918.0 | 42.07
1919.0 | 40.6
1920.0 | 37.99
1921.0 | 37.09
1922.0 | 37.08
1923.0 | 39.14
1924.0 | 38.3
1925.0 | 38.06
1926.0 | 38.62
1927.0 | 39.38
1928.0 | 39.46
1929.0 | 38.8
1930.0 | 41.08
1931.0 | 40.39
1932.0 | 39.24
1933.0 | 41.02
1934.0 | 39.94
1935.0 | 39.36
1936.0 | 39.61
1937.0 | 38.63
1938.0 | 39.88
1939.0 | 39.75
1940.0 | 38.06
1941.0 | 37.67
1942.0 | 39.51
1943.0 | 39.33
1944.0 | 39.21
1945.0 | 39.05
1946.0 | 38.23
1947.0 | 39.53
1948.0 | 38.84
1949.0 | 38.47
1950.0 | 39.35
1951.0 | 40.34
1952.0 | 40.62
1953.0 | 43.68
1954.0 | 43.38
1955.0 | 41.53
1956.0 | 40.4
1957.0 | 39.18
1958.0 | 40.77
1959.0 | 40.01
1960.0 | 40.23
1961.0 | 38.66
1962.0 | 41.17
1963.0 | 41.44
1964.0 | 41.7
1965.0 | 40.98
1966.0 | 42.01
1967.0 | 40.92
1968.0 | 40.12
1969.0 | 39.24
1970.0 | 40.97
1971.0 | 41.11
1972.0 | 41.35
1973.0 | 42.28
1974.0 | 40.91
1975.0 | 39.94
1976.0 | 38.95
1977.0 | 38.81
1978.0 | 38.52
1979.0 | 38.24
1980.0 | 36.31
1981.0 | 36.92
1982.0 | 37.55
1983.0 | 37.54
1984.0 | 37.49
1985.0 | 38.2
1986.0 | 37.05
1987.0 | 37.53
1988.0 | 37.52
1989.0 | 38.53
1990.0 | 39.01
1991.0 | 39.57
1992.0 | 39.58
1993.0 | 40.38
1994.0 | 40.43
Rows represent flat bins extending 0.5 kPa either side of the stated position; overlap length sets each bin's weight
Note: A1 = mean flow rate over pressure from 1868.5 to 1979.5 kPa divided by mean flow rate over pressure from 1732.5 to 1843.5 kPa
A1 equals 1.4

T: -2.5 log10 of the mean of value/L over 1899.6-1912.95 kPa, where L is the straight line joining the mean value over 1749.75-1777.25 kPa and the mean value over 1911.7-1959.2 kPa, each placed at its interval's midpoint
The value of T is 0.04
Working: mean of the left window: 23.3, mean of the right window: 40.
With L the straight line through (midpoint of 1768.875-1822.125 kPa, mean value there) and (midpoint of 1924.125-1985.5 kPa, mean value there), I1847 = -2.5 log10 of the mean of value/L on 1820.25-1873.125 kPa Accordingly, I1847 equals -0.23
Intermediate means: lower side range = 23.2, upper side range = 39.7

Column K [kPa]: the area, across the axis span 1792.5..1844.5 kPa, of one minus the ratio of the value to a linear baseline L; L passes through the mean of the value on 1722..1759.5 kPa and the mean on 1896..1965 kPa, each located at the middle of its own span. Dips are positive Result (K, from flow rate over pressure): 3.55 kPa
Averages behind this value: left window 25.2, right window 38.5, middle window 28.7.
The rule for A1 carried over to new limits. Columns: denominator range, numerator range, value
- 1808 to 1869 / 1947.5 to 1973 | 1.22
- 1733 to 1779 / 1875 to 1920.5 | 1.43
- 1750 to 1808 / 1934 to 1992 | 1.73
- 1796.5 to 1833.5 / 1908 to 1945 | 1.45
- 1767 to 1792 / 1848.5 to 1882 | 1.67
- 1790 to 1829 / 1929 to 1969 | 1.55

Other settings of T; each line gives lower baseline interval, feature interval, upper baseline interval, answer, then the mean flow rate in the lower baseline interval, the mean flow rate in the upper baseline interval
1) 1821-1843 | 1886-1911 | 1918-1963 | 0.21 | 33.9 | 39.6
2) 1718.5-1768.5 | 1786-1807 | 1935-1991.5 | 0.25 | 25.3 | 39.6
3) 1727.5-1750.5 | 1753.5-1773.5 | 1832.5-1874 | 0.14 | 24.9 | 36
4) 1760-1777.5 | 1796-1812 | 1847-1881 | 0.19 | 22.4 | 36.2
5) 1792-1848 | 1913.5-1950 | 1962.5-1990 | -0.09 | 29.2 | 39.3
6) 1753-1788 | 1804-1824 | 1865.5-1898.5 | 0.01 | 22.8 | 32.2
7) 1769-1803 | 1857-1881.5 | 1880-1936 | -0.15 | 21.9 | 35.3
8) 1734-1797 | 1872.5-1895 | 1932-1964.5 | 0.07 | 23.3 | 39.9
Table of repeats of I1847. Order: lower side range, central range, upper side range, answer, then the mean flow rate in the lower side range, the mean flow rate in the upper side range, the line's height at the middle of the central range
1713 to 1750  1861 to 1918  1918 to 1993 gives 0.05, 26.3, 39.5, 35.6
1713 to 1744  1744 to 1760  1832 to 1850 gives 0.16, 26.6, 35.9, 28.6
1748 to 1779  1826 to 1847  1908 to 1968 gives -0.16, 23.2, 40.1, 30.3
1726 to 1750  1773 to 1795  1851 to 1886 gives 0.30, 24.9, 35.4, 28.6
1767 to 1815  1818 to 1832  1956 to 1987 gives -0.24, 22.5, 39.6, 25.7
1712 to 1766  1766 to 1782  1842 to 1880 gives 0.34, 25.9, 36.3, 28.9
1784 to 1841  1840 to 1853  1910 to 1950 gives -0.20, 27.4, 39.8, 31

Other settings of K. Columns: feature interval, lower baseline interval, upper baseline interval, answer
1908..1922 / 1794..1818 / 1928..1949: -1.7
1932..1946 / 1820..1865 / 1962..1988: -0.4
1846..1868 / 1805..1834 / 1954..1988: -3.5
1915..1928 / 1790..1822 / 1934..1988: -1.4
